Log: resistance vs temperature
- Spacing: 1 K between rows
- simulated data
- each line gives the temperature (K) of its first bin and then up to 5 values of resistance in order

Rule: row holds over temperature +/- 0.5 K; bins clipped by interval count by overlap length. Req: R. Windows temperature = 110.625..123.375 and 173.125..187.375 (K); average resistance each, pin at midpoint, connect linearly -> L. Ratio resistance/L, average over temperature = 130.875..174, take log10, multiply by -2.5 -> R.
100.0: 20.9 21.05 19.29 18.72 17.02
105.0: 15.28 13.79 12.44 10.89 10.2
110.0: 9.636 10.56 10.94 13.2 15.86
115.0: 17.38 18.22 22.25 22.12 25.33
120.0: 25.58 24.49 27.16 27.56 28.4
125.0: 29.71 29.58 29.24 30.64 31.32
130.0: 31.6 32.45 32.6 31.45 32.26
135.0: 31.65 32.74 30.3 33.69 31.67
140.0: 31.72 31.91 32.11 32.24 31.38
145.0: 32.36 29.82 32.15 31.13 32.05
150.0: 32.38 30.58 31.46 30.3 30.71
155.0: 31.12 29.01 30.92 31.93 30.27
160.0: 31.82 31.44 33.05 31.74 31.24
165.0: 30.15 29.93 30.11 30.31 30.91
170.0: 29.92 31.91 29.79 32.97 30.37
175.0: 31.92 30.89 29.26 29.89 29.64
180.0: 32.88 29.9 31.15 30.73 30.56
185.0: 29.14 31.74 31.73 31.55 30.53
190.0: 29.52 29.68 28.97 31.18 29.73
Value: -0.21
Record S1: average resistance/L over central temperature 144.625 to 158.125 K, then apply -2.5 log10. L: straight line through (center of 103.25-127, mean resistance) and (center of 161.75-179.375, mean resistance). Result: -0.164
